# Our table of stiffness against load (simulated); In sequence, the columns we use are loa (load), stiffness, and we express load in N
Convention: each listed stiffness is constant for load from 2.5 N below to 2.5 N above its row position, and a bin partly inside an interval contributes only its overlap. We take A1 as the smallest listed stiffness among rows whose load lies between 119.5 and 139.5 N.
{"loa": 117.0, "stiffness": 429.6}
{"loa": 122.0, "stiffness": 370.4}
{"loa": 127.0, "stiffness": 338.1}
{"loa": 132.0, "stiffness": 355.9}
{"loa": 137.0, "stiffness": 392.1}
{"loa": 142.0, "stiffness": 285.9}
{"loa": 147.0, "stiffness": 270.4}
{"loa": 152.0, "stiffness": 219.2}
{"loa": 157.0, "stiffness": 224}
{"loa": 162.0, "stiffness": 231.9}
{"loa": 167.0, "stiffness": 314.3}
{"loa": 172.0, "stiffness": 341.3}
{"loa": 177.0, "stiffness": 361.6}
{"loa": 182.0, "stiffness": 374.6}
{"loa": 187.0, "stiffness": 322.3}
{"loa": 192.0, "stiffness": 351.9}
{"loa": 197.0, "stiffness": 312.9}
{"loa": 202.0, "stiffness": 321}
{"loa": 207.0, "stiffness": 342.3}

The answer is 338.1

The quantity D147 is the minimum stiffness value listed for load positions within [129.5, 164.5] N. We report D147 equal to 219.2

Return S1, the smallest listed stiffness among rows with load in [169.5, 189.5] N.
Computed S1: 322.3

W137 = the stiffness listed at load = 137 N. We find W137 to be 392.1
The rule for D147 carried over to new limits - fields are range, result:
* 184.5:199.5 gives 312.9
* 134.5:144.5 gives 285.9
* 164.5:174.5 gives 314.3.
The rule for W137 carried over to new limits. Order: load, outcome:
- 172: 341.3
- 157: 224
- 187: 322.3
